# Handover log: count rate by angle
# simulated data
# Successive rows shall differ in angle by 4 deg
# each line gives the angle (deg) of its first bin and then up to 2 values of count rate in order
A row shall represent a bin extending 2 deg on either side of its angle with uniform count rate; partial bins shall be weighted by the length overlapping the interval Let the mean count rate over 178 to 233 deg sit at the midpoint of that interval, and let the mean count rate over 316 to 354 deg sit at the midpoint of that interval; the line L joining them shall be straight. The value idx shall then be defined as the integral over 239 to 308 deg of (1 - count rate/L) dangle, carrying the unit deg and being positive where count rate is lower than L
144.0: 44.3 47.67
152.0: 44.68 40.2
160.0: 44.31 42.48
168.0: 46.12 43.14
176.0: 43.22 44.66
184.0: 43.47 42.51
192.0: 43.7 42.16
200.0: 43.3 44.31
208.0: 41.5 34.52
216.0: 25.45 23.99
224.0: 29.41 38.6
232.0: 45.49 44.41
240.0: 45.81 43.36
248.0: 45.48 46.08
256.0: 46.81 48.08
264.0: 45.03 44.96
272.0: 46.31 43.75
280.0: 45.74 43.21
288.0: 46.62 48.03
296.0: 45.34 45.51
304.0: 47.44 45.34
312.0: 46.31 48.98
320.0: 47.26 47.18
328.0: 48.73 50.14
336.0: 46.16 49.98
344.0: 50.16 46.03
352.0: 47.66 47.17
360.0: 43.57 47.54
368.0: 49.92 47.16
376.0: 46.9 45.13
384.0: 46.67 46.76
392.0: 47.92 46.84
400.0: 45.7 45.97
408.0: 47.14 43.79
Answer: -3.3 deg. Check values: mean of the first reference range 38.7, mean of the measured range 45.7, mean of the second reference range 48.2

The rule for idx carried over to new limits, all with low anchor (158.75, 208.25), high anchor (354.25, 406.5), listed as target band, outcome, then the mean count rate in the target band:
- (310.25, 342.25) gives -1.60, 48.1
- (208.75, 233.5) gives 6.19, 33.1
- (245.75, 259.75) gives -0.53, 46.3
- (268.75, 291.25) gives -0.10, 45.3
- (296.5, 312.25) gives -0.20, 46.1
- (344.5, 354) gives -0.24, 47.4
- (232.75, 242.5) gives -0.15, 45.1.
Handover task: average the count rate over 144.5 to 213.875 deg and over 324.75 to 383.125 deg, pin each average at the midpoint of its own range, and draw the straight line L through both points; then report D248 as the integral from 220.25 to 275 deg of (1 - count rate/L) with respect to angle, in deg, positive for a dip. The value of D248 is 2.1 deg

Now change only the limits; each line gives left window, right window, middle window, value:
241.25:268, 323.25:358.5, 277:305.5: 0.5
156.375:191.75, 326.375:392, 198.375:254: 6.6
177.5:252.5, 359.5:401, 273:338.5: -4.0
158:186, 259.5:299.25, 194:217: 2.8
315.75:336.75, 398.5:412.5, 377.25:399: -0.1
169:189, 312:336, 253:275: 0.0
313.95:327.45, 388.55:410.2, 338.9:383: 0.0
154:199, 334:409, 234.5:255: -0.2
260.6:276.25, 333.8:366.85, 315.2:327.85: -0.3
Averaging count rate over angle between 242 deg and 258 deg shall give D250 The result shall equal 45.4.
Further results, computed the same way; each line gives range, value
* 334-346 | 48.8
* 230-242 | 45.2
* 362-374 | 48.2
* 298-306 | 46.5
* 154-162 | 42.3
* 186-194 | 43.1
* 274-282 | 44.7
